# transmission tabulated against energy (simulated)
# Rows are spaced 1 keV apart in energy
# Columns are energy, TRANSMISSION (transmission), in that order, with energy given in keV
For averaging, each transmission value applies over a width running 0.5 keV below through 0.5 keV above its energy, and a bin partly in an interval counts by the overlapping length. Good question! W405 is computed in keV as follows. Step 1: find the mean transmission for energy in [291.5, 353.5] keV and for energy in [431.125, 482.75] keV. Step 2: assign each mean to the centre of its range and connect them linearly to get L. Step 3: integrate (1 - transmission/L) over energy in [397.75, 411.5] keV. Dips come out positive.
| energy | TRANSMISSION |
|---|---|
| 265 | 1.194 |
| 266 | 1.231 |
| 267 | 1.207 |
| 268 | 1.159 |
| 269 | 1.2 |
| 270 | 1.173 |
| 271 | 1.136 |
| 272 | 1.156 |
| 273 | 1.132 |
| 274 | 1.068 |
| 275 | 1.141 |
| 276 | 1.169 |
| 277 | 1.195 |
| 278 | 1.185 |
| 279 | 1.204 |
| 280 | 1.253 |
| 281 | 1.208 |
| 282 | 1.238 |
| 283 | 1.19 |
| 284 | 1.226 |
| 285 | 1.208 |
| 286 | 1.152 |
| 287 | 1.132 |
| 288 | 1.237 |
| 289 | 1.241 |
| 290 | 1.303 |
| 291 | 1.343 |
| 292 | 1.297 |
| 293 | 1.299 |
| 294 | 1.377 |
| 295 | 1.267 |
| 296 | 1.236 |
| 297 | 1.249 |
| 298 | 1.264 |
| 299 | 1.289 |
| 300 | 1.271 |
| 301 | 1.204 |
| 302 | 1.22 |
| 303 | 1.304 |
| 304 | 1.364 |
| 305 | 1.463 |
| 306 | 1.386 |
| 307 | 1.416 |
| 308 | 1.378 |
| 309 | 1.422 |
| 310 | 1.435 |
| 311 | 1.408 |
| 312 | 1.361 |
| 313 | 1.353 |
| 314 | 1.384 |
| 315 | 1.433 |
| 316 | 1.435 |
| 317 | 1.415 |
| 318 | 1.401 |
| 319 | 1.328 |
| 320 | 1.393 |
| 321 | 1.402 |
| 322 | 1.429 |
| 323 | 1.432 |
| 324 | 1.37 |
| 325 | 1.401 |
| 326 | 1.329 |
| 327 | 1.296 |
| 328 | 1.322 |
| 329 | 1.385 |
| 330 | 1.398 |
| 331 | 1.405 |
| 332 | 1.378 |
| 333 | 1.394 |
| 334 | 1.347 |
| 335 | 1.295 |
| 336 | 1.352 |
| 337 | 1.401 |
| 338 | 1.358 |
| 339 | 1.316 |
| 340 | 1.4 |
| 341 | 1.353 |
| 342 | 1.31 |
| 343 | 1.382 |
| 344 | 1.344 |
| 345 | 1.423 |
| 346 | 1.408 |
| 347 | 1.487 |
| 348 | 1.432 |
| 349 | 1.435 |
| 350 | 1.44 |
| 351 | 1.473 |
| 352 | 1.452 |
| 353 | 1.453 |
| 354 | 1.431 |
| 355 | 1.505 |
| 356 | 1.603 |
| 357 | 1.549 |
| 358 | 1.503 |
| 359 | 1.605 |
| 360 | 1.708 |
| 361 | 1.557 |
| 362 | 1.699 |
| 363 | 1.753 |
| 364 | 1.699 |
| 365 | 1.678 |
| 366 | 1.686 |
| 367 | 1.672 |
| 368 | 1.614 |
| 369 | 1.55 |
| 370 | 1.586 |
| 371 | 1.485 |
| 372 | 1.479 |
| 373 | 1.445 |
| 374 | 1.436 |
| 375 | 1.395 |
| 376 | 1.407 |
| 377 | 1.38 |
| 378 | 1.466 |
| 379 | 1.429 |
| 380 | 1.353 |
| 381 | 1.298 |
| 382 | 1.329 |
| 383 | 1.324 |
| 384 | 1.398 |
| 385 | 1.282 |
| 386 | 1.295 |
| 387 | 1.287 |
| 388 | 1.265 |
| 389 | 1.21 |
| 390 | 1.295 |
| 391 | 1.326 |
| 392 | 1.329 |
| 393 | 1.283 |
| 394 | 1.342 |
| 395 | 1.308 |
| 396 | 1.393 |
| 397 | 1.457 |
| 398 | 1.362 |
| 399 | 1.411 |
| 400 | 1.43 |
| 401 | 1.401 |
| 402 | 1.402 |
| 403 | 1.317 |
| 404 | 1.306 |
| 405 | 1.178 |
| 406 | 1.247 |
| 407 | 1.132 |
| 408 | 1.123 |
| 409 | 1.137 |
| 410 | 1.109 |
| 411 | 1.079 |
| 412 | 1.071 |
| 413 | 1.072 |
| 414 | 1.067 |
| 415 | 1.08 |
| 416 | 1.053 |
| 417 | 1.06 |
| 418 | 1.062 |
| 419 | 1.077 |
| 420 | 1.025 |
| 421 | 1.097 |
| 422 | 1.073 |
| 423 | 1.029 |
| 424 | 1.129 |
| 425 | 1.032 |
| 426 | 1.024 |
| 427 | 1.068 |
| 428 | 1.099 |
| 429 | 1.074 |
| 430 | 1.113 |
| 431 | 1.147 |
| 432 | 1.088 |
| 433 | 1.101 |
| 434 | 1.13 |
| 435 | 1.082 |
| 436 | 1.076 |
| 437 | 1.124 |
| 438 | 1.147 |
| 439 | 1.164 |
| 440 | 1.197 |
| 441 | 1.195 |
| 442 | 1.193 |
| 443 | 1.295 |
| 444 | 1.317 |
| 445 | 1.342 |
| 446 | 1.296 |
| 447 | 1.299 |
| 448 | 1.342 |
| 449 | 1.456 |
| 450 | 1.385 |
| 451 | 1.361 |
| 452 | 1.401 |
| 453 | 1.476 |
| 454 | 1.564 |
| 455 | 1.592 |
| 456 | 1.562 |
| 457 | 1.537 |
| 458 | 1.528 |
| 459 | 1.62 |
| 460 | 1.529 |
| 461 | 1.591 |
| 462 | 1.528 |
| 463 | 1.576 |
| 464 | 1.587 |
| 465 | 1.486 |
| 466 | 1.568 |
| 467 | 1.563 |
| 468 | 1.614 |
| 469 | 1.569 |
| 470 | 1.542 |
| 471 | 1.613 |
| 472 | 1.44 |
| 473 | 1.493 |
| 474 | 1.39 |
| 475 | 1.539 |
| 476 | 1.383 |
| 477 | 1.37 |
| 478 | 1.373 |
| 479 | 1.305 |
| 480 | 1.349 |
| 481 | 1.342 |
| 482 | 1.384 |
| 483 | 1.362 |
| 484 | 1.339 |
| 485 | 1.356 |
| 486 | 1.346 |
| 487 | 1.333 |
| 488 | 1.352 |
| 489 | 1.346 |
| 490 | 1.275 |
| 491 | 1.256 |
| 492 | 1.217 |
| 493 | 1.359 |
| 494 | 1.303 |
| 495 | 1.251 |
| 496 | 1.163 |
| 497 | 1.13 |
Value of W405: 1.2 keV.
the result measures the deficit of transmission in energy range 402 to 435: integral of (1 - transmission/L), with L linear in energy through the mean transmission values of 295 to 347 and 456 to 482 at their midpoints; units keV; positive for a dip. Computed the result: 7.7 keV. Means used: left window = 1.36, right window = 1.5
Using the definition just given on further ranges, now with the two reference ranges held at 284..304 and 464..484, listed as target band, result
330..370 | -4.9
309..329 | -1.6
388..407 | 0.7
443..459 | 0.0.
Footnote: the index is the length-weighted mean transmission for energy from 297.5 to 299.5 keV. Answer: 1.28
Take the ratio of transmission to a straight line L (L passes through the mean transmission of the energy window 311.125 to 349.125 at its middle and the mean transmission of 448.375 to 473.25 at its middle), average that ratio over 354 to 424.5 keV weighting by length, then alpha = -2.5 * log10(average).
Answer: 0.08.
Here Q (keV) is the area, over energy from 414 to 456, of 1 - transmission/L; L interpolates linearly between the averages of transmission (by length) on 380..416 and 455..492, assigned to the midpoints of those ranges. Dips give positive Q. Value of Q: 5.1 keV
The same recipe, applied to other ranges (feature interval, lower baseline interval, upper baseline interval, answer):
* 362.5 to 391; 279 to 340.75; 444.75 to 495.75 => -1.5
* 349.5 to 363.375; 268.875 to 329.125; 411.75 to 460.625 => -3.1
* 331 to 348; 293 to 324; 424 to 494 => -0.2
